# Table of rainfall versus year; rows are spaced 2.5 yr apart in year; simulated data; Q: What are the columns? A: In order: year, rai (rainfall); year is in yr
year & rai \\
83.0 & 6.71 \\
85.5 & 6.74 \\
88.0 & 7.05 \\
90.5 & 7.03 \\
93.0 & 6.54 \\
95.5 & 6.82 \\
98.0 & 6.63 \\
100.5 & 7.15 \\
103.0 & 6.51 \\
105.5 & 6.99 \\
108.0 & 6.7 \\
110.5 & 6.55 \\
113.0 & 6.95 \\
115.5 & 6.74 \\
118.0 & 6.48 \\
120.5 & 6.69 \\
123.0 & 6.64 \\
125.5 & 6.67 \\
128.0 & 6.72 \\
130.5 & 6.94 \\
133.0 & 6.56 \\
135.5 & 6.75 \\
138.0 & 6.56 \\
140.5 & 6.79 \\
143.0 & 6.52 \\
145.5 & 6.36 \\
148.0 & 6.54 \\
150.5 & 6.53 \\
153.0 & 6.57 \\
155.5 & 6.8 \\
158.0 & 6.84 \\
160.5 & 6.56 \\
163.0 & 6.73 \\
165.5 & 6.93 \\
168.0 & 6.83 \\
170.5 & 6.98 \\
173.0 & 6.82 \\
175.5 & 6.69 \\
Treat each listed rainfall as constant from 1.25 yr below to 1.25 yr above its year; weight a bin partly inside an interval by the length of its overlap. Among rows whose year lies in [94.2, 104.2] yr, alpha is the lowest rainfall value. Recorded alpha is 6.51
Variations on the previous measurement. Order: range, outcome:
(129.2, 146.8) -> 6.36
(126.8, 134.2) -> 6.56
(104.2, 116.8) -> 6.55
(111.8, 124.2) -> 6.48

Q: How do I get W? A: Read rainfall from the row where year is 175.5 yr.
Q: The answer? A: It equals 6.69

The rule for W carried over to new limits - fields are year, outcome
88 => 7.05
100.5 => 7.15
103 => 6.51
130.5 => 6.94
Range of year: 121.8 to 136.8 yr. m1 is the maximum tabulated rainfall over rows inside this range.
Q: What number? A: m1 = 6.94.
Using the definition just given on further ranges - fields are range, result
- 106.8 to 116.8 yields 6.95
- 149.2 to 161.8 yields 6.84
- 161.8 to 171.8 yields 6.98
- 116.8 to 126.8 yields 6.69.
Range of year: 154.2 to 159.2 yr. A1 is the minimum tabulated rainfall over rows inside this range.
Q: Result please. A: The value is 6.8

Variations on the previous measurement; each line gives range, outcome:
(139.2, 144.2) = 6.52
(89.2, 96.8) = 6.54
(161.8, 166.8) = 6.73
